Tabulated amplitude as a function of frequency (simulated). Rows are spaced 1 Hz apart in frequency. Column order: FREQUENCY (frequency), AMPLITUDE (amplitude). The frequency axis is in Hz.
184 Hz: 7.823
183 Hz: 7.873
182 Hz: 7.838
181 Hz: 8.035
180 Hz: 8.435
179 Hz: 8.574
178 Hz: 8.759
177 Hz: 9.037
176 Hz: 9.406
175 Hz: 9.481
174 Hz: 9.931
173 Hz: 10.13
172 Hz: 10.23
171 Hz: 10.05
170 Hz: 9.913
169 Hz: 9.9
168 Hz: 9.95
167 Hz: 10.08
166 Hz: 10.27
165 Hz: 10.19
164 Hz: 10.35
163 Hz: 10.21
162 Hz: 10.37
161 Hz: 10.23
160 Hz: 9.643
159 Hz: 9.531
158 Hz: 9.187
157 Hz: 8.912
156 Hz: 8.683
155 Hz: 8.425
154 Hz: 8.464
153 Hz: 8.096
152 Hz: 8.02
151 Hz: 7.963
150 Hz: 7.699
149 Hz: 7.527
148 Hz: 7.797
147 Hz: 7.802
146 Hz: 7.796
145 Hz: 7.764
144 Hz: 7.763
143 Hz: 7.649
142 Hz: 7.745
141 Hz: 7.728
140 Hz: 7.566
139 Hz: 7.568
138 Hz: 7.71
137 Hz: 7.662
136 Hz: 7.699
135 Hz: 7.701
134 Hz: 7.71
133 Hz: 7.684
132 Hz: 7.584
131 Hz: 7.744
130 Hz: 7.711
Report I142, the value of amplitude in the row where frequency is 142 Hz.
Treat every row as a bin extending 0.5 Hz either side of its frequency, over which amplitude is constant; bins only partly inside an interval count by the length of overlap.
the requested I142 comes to 7.745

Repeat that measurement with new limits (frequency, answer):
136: 7.699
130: 7.711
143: 7.649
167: 10.08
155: 8.425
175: 9.481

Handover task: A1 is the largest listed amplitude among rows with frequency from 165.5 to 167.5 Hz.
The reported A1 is 10.27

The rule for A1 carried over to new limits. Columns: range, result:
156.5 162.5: 10.37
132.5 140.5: 7.71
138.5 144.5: 7.763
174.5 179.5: 9.481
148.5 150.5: 7.699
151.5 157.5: 8.912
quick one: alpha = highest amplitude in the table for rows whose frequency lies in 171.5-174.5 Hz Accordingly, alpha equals 10.23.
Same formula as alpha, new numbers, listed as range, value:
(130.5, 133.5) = 7.744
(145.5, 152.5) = 8.02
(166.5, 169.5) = 10.08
